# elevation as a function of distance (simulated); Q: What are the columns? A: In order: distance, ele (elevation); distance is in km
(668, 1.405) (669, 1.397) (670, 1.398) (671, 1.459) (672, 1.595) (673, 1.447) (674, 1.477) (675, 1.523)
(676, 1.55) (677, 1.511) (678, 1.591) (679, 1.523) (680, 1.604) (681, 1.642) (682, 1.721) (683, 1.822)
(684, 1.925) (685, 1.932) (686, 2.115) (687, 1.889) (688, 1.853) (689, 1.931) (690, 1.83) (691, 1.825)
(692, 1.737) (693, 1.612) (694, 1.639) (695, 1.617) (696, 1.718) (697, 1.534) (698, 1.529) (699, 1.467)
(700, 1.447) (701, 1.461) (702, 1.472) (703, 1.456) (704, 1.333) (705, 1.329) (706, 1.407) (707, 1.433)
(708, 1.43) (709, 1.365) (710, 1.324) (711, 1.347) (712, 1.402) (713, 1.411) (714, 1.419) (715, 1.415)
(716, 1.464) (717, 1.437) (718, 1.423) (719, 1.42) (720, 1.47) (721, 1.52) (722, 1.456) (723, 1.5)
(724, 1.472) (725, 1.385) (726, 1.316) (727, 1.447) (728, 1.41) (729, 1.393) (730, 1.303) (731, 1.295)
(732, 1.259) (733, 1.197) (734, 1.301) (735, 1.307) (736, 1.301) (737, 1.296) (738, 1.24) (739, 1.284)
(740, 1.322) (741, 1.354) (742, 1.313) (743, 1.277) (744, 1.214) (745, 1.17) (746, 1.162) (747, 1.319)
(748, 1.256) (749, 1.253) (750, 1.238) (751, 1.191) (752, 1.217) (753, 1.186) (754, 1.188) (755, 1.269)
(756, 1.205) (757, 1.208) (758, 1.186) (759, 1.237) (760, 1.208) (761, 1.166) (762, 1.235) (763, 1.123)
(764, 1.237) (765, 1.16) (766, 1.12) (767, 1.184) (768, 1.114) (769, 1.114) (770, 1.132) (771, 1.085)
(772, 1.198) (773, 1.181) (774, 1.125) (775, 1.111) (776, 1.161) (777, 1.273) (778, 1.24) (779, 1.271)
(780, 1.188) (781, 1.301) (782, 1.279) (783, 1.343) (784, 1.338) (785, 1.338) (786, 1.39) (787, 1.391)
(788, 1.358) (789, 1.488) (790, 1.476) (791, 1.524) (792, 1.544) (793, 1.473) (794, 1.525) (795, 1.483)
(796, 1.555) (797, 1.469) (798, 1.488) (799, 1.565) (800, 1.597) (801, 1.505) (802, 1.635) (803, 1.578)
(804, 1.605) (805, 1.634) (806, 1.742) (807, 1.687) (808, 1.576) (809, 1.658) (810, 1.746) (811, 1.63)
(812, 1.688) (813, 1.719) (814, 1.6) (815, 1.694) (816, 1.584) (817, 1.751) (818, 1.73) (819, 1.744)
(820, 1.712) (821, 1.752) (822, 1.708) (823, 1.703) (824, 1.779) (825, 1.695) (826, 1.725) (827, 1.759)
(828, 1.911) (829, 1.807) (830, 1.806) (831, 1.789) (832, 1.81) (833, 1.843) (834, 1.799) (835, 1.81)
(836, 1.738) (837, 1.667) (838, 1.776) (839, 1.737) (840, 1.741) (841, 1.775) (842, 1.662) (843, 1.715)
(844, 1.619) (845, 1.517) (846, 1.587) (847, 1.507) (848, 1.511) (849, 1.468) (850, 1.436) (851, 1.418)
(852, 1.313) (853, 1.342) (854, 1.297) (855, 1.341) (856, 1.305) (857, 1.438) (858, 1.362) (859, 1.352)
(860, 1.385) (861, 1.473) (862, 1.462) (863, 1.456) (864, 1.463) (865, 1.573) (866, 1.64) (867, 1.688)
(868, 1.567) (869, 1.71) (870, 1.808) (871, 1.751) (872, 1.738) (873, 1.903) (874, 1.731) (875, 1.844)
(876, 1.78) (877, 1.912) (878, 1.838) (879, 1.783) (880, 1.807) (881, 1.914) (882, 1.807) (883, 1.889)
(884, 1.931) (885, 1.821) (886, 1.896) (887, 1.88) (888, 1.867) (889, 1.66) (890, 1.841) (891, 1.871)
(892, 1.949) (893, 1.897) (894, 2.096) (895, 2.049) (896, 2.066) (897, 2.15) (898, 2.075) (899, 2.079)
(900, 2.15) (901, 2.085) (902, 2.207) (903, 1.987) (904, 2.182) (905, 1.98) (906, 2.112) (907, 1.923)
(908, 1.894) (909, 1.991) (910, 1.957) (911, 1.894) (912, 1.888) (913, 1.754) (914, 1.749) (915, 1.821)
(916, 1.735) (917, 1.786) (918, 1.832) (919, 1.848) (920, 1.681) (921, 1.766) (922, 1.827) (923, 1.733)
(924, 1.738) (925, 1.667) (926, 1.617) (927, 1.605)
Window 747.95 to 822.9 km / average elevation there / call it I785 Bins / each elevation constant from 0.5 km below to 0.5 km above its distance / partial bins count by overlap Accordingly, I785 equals 1.4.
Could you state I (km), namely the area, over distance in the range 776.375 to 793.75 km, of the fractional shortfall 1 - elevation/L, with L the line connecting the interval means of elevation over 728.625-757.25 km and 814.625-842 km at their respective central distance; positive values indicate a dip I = 1.6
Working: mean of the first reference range 1.26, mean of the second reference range 1.75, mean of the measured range 1.37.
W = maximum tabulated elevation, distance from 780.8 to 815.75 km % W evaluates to 1.746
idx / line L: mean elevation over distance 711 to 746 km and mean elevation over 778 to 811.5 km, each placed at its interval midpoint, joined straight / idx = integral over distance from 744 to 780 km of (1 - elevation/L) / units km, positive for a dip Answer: 5.9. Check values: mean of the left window 1.36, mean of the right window 1.49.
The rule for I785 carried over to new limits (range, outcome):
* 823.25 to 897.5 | 1.7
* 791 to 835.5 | 1.67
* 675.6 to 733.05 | 1.53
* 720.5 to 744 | 1.34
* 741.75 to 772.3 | 1.2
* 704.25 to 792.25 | 1.3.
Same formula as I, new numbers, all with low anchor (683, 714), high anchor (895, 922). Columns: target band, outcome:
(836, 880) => 6.3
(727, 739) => 2.5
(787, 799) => 1.8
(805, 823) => 1.0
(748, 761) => 3.6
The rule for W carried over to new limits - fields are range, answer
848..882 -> 1.914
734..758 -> 1.354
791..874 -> 1.911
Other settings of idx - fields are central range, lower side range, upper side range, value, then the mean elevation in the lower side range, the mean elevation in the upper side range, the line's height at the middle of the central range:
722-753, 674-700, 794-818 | 6.8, 1.7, 1.62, 1.66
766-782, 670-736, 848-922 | 4.3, 1.52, 1.77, 1.62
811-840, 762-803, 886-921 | -3.7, 1.33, 1.94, 1.54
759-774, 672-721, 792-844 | 4.3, 1.57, 1.68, 1.63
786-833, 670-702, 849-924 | 2.5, 1.66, 1.77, 1.73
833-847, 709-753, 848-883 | -1.4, 1.34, 1.59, 1.55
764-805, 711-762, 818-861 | 3.1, 1.31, 1.62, 1.46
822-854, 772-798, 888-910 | -0.3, 1.35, 2.01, 1.66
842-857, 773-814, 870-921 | 2.1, 1.47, 1.9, 1.71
